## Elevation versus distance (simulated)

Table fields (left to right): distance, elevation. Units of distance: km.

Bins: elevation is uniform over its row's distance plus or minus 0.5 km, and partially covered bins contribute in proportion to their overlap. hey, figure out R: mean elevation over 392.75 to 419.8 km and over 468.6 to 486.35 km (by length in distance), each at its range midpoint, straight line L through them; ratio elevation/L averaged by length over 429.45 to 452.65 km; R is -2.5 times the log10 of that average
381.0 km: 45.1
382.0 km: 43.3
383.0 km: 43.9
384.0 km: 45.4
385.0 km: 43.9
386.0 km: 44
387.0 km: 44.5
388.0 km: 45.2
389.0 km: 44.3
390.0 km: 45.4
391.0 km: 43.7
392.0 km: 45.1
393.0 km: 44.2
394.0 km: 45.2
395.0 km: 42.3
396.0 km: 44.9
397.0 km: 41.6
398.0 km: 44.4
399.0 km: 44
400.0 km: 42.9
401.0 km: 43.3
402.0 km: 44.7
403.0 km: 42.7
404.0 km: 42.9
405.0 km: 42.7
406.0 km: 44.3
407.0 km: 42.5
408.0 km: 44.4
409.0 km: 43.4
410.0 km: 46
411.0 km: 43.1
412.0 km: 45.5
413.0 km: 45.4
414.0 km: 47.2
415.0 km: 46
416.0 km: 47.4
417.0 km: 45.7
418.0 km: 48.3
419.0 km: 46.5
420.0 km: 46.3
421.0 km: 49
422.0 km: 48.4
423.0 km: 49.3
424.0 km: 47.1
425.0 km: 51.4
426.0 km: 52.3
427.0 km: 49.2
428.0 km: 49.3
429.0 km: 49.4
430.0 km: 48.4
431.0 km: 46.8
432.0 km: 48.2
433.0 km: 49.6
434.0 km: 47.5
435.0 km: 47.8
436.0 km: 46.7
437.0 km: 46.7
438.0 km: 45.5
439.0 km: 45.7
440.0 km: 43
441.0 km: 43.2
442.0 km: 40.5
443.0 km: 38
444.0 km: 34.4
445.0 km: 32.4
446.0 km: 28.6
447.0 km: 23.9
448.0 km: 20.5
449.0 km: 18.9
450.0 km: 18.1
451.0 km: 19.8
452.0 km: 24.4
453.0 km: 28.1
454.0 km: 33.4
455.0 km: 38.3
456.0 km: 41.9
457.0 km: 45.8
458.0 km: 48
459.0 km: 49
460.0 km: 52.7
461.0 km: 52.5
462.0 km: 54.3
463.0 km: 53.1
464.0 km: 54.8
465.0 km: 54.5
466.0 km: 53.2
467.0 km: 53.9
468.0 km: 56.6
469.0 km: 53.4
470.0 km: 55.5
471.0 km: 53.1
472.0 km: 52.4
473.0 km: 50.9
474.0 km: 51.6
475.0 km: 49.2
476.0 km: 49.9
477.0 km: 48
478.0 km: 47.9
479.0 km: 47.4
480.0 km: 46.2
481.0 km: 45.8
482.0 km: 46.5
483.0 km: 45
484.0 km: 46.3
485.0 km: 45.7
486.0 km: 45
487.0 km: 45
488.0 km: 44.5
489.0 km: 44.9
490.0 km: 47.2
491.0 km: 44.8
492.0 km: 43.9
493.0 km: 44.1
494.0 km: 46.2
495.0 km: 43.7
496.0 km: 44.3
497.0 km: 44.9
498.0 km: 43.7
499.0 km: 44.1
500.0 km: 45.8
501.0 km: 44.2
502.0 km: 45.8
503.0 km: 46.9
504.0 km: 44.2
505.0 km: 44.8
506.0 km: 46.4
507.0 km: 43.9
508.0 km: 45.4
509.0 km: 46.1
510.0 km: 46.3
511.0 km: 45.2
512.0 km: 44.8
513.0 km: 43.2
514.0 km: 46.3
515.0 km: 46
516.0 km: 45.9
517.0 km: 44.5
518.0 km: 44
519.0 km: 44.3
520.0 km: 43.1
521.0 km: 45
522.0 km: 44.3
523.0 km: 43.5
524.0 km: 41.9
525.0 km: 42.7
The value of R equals 0.240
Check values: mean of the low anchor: 44.5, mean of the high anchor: 48.9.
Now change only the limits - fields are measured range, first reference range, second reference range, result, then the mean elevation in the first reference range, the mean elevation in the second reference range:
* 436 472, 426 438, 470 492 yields 0.148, 48.2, 47.6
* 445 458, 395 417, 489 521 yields 0.453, 44.2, 45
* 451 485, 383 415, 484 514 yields -0.065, 44.2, 45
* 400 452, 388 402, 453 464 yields 0.064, 44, 46.4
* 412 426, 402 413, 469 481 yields -0.063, 43.9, 50.1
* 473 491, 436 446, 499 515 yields -0.081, 40.7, 45.3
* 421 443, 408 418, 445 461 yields -0.186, 45.6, 33.4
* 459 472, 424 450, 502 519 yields -0.242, 41.6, 45.2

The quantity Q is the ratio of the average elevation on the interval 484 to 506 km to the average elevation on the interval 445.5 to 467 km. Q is 1.2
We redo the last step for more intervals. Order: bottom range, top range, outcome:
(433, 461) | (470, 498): 1.25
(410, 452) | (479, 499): 1.07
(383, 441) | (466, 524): 1.02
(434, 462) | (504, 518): 1.20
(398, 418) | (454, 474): 1.14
